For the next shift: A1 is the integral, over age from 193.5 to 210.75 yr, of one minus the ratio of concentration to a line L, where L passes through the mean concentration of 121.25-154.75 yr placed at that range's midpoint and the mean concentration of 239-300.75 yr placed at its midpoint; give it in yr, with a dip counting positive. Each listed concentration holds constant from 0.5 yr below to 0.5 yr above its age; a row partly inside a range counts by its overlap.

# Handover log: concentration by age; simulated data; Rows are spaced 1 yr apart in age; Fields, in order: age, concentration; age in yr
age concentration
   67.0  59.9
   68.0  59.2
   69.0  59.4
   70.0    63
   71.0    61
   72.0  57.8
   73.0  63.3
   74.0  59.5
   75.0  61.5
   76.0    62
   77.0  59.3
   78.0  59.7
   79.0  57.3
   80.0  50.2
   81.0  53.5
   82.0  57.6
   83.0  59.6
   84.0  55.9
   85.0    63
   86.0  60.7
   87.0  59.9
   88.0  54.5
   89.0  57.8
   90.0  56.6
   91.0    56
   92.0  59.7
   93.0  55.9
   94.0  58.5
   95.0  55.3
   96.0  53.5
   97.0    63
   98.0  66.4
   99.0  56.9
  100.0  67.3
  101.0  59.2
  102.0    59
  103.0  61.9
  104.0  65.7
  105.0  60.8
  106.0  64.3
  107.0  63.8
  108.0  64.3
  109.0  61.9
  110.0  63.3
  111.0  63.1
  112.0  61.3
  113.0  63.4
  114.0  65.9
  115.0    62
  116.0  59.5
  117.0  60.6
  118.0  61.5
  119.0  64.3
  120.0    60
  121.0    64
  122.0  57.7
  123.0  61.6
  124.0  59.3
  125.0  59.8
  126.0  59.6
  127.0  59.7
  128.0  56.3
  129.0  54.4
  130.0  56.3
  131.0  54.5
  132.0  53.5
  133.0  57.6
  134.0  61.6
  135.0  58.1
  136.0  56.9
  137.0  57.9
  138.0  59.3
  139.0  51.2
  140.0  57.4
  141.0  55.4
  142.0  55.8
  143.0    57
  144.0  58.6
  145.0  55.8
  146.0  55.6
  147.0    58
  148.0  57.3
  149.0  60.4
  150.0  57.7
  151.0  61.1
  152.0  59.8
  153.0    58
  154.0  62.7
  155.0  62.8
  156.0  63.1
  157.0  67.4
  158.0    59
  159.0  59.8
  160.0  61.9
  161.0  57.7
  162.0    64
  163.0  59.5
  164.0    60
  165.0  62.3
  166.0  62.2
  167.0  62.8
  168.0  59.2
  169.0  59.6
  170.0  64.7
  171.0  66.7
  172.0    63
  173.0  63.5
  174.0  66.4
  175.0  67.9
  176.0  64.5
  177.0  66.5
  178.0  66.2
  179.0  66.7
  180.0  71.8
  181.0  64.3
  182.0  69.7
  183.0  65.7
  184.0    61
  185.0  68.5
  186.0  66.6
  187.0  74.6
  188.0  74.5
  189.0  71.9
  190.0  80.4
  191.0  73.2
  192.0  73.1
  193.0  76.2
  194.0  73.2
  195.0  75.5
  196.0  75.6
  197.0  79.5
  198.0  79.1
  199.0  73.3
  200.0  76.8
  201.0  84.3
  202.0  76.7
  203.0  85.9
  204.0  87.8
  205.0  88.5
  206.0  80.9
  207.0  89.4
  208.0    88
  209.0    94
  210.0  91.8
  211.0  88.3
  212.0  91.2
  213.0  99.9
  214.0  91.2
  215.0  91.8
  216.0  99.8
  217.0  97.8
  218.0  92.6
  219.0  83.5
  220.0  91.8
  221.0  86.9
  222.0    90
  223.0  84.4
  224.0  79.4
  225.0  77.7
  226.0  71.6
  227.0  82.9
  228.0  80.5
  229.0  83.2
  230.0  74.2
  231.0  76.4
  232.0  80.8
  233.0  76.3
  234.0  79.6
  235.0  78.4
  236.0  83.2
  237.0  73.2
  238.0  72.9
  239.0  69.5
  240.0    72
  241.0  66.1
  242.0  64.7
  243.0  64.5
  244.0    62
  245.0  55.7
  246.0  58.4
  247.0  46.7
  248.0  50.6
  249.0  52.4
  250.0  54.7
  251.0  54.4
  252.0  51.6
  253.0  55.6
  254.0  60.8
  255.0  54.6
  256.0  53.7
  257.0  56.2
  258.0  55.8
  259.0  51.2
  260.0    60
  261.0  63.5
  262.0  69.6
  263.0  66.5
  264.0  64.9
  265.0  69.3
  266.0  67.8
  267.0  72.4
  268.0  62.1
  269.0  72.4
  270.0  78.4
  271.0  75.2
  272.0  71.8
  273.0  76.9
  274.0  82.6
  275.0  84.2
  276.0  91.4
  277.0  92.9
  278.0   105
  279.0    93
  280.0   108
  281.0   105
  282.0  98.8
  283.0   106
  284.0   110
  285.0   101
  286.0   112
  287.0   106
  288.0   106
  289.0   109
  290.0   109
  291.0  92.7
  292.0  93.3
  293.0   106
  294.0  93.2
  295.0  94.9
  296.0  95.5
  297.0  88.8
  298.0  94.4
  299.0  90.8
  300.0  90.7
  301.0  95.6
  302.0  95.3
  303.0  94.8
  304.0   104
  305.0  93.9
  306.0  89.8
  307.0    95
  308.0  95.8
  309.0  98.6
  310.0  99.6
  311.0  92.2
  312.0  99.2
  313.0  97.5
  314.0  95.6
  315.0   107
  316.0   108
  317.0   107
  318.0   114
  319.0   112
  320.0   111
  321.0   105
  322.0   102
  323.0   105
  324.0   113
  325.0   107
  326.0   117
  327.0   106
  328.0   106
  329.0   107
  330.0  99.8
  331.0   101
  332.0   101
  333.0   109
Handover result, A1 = -3.7 yr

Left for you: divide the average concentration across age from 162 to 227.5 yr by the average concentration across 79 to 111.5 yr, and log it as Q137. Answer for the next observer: 1.3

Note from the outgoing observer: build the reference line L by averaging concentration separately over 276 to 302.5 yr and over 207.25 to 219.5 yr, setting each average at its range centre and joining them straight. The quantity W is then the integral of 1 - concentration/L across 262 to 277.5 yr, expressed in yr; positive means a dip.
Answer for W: 3.60 yr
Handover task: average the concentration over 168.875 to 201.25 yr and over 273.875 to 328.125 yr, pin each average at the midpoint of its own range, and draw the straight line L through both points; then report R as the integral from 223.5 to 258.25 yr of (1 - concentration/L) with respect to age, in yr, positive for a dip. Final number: 7.33 yr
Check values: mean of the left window 70.5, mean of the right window 101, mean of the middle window 66.7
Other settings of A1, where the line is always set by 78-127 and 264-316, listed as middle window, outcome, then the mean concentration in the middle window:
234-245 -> 1.8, 70.4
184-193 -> 0.4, 72.4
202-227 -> -2.6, 88.2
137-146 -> 1.4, 56.4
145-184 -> 4.7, 62.5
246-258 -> 4.5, 54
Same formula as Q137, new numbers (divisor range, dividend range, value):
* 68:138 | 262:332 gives 1.60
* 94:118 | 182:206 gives 1.23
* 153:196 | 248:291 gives 1.18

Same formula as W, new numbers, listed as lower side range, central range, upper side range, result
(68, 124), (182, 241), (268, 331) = 0.9 yr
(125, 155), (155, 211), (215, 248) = -3.6 yr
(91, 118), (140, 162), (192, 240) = 3.4 yr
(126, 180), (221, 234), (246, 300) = -1.4 yr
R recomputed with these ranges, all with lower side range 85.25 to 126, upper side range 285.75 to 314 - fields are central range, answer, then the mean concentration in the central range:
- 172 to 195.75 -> 1.89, 69.6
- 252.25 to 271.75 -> 5.77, 63.6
